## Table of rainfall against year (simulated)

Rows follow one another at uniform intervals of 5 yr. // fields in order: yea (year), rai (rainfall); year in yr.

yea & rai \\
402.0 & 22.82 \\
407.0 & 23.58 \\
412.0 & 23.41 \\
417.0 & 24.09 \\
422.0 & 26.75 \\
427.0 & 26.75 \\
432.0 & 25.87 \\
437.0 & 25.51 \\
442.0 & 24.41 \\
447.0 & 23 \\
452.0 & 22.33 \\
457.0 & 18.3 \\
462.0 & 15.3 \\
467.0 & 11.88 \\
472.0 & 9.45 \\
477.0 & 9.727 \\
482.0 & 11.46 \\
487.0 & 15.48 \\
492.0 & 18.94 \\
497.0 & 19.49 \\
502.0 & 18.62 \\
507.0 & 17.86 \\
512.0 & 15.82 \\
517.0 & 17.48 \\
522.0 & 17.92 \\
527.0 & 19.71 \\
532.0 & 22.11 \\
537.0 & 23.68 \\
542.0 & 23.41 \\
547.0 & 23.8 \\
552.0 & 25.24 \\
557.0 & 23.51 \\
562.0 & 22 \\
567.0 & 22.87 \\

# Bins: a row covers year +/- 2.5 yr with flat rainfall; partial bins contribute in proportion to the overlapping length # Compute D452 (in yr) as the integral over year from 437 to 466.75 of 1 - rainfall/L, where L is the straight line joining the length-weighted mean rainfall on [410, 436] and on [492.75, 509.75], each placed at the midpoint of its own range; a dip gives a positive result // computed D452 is 3.4 yr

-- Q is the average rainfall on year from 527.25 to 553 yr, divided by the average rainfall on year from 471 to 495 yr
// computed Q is 1.7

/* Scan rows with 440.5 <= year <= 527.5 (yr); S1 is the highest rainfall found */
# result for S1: 24.41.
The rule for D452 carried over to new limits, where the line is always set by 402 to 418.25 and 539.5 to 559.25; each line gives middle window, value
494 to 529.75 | 8.5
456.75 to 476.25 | 8.9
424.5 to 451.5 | -1.5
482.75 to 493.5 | 3.5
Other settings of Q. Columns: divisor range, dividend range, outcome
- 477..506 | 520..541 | 1.30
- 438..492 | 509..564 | 1.29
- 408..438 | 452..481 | 0.54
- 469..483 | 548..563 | 2.34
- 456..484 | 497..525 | 1.43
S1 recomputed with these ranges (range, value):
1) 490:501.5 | 19.49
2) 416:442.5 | 26.75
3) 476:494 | 18.94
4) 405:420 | 24.09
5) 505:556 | 25.24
